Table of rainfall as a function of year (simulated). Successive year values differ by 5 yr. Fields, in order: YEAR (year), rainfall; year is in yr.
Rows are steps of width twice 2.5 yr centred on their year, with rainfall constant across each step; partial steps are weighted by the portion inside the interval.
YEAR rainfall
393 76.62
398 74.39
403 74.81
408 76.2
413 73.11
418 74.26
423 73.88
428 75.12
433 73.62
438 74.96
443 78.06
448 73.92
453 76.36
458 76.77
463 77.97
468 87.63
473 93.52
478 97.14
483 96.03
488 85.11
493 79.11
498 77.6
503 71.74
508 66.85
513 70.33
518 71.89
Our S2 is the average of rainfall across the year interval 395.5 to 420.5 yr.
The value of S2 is 74.6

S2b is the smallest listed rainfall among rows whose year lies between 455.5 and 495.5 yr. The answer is 76.77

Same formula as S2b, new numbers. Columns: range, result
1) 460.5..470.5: 77.97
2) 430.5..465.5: 73.62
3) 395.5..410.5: 74.39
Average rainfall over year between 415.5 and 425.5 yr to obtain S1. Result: 74.1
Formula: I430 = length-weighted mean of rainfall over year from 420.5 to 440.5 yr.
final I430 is 74.4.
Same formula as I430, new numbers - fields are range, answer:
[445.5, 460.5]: 75.7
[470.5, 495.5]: 90.2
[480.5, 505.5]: 81.9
